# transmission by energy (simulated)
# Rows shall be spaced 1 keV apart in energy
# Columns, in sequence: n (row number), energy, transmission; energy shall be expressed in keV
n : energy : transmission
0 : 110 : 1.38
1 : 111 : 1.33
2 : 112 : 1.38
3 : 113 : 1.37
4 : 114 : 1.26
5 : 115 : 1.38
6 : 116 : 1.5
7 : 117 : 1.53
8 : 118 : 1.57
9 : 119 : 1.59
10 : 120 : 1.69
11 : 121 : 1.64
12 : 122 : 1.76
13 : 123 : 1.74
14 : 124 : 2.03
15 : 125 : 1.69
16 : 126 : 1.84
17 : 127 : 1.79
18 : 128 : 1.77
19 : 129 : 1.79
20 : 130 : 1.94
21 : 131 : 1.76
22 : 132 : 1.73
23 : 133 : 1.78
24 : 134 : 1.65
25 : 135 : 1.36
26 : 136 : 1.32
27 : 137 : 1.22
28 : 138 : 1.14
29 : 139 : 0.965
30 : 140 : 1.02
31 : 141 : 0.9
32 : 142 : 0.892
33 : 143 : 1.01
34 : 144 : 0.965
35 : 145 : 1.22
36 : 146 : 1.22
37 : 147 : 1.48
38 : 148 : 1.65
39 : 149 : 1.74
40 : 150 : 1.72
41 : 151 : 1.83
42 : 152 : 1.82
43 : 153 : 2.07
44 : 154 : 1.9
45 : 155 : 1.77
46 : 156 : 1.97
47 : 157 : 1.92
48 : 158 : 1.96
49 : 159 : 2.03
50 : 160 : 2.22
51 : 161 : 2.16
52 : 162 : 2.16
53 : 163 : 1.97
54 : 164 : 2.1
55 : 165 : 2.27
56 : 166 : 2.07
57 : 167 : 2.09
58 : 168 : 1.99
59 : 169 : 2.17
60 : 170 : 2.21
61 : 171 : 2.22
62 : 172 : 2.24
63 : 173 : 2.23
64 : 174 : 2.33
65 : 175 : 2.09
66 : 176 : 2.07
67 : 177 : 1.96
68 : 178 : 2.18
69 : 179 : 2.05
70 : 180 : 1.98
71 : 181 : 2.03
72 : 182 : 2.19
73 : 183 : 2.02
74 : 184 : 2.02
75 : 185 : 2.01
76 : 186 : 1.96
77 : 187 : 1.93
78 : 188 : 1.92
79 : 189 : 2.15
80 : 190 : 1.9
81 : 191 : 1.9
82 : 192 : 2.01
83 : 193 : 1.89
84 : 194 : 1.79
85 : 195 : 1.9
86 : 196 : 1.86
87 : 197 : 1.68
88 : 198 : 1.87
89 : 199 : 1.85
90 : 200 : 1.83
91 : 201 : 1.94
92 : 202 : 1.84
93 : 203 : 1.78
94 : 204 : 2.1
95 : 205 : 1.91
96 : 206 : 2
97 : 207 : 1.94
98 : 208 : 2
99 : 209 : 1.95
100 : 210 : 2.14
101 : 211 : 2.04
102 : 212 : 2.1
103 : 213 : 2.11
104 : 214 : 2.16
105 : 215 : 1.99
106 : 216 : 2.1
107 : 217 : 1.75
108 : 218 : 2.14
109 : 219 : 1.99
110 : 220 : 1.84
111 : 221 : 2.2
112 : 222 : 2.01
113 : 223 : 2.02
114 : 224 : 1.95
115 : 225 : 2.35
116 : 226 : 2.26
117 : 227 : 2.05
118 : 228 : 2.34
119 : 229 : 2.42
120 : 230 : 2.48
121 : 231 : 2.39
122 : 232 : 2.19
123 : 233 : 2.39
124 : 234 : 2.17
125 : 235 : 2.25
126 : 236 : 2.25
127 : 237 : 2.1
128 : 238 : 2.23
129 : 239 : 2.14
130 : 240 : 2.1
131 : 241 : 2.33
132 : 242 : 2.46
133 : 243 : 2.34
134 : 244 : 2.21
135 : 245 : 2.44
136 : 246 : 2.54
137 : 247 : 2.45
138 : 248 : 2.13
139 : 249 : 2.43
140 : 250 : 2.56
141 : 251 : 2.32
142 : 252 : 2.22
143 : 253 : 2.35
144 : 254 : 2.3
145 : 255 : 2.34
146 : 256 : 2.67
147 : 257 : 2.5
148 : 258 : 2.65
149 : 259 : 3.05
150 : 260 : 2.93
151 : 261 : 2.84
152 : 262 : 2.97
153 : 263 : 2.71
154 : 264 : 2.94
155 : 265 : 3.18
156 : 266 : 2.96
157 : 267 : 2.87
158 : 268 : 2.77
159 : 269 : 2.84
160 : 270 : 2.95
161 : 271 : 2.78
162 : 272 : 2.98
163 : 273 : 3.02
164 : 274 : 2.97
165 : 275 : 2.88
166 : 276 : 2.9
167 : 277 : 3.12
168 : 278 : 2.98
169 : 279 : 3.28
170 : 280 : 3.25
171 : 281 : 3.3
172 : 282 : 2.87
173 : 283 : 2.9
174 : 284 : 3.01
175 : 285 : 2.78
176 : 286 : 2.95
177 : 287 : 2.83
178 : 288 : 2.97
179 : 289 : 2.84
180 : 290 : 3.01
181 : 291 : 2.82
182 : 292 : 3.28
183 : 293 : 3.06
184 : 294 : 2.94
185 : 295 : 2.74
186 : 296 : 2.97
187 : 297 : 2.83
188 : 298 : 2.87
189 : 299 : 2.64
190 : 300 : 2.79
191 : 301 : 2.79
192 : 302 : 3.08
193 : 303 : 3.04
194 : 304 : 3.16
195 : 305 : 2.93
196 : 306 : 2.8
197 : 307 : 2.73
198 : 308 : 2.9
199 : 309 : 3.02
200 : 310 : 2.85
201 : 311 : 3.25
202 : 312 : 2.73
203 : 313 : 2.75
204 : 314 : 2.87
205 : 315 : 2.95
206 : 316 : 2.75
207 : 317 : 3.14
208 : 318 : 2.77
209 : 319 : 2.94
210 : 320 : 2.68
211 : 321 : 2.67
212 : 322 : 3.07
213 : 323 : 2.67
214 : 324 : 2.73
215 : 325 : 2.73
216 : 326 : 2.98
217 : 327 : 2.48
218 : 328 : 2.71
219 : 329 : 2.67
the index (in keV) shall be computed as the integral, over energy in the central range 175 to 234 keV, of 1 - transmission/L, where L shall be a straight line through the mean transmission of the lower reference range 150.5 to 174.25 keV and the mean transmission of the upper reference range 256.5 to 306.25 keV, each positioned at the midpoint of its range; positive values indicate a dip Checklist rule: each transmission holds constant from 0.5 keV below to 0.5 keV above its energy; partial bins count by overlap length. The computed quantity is 8.42 keV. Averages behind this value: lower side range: 2.07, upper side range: 2.93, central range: 2.03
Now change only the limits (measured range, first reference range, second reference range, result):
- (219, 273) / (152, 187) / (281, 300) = 3.2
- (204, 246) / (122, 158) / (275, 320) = 2.8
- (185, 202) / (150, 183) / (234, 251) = 2.0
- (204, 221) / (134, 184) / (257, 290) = 2.3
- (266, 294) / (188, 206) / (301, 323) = -3.7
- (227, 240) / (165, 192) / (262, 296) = 1.5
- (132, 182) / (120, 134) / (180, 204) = 1.9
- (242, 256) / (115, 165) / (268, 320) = 1.0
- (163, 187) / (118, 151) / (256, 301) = -2.5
